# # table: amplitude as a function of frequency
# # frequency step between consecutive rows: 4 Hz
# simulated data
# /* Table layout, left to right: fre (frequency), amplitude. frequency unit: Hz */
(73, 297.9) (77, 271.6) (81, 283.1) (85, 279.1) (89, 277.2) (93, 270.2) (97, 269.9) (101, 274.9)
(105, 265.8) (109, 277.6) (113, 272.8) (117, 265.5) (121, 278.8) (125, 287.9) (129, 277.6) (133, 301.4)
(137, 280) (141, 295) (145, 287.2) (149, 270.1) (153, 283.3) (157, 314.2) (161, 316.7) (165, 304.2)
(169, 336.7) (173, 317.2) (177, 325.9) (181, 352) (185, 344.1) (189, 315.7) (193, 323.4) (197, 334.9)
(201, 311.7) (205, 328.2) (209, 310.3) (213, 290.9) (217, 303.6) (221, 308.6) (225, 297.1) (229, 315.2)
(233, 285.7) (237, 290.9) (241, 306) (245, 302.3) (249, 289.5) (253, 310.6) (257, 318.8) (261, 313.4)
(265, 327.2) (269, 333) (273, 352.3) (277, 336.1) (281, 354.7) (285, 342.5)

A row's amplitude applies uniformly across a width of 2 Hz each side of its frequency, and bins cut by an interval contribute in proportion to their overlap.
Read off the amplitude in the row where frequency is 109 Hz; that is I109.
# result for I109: 277.6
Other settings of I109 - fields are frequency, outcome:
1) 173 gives 317.2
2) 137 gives 280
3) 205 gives 328.2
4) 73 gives 297.9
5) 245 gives 302.3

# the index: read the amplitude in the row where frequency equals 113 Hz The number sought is 272.8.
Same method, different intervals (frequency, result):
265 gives 327.2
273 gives 352.3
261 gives 313.4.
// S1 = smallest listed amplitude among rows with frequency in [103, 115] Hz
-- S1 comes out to 265.8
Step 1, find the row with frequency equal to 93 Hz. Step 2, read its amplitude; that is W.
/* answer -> 270.2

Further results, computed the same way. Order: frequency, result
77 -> 271.6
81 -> 283.1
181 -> 352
